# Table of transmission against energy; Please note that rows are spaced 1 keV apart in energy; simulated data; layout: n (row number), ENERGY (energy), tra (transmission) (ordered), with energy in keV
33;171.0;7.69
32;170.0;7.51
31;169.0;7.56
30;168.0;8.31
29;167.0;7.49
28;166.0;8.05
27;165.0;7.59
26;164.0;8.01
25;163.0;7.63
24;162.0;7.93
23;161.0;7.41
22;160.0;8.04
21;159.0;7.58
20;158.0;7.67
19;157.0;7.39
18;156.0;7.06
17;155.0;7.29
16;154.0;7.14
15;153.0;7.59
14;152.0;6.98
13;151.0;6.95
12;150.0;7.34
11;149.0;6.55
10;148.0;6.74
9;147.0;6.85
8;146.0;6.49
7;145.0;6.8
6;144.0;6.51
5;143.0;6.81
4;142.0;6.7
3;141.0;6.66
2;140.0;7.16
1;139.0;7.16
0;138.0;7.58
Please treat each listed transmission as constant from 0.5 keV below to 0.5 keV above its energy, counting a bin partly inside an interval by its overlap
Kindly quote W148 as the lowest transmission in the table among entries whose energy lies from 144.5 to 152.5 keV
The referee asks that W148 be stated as 6.49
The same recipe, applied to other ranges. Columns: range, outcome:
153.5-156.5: 7.06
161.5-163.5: 7.63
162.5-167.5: 7.49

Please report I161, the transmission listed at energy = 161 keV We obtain 7.41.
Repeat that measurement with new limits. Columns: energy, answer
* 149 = 6.55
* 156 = 7.06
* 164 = 8.01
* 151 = 6.95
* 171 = 7.69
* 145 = 6.8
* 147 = 6.85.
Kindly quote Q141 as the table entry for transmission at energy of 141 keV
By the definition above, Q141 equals 6.66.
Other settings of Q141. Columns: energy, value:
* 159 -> 7.58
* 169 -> 7.56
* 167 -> 7.49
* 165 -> 7.59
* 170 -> 7.51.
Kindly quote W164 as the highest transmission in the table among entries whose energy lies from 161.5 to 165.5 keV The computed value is 8.01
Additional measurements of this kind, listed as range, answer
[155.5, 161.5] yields 8.04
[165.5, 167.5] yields 8.05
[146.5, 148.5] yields 6.85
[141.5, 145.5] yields 6.81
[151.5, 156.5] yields 7.59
